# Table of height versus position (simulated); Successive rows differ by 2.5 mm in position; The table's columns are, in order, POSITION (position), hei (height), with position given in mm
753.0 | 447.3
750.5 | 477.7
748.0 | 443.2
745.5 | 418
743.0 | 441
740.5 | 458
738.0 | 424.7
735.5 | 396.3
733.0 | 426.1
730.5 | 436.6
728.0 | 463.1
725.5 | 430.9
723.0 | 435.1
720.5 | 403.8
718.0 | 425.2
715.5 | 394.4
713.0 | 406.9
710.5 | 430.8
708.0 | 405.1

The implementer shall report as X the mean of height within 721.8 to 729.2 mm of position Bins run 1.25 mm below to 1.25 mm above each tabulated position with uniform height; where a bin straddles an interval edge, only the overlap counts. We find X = 443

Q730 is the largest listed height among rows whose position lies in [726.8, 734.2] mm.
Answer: 463.1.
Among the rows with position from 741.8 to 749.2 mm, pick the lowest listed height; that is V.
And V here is 418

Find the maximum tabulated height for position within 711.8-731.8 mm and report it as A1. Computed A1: 463.1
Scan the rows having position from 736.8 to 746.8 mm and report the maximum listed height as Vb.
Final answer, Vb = 458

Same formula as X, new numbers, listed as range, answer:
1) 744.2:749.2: 431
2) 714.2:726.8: 418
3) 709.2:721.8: 412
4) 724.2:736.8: 431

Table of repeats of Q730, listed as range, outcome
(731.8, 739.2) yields 426.1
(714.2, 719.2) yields 425.2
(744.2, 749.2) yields 443.2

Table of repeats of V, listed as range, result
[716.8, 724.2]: 403.8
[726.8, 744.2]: 396.3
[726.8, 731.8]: 436.6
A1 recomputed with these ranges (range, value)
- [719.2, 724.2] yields 435.1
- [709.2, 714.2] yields 430.8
